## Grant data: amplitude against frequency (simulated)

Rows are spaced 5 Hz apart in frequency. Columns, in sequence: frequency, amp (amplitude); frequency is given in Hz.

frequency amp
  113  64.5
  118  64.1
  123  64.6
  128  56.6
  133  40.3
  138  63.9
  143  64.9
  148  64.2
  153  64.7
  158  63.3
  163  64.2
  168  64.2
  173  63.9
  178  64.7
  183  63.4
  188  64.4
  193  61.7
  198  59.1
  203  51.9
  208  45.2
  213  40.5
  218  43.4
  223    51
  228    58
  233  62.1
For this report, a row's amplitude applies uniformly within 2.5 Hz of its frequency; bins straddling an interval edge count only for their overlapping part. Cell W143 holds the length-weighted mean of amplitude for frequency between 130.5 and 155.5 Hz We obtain 59.6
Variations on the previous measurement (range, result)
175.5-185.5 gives 64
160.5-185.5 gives 64.1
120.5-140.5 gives 56.4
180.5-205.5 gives 60.1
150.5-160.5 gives 64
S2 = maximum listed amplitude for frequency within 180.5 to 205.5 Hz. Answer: 64.4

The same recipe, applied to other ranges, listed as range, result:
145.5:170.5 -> 64.7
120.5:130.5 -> 64.6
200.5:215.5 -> 51.9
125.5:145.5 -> 64.9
